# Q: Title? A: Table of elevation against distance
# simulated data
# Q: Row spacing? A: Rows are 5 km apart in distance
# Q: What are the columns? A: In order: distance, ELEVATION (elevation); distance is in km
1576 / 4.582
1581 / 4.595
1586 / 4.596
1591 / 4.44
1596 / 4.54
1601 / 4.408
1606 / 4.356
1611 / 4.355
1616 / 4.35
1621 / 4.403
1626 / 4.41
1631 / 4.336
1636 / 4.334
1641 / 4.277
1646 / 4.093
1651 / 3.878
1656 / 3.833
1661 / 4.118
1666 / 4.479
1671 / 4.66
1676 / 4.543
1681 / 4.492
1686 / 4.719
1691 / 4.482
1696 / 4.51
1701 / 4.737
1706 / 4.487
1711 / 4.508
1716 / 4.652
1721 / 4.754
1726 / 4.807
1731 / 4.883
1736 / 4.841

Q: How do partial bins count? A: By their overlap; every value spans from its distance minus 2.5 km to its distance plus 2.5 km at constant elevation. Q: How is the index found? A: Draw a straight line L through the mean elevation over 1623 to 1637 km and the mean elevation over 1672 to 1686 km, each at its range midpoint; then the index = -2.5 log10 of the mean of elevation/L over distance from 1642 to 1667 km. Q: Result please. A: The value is 0.10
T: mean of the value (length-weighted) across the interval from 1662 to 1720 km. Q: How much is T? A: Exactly 4.56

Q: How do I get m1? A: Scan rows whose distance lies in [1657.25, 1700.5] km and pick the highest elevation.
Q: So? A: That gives 4.719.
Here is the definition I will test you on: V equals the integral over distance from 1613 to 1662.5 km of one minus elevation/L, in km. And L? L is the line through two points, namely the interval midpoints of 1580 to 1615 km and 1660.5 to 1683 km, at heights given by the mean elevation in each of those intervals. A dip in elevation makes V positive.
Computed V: 3.0 km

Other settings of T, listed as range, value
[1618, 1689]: 4.33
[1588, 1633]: 4.4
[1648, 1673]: 4.18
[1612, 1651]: 4.29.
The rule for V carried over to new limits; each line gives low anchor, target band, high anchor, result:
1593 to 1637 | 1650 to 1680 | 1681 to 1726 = 1.6 km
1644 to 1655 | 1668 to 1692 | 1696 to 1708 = -1.4 km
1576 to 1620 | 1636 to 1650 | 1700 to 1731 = 1.1 km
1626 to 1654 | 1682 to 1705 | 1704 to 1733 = -0.3 km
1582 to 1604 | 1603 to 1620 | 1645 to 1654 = -0.2 km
